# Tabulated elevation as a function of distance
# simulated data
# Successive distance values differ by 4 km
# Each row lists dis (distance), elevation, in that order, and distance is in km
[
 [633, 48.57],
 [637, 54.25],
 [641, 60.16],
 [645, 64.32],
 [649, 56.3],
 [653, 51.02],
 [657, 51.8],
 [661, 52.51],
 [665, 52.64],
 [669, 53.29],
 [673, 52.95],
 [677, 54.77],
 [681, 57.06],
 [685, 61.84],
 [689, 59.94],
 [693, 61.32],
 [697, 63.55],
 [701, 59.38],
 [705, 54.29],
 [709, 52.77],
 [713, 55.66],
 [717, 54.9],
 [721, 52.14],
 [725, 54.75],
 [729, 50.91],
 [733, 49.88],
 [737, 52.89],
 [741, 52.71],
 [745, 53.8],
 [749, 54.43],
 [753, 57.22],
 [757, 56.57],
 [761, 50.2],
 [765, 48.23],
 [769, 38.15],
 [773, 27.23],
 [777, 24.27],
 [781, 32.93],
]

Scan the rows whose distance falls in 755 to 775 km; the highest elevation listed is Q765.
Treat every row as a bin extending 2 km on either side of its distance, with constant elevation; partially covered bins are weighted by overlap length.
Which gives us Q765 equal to 56.57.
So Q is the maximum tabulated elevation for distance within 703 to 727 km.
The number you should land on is 55.66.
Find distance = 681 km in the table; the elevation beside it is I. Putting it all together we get 57.06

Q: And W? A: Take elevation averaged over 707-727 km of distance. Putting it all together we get 54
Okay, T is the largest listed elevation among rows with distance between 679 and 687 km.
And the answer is 61.84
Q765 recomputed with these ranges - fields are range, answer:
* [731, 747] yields 53.8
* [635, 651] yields 64.32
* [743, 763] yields 57.22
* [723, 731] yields 54.75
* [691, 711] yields 63.55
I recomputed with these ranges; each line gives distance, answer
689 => 59.94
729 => 50.91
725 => 54.75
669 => 53.29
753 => 57.22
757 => 56.57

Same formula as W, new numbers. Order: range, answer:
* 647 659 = 53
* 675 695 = 59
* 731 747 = 52.3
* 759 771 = 45.5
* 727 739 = 51.2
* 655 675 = 52.6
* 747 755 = 55.8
